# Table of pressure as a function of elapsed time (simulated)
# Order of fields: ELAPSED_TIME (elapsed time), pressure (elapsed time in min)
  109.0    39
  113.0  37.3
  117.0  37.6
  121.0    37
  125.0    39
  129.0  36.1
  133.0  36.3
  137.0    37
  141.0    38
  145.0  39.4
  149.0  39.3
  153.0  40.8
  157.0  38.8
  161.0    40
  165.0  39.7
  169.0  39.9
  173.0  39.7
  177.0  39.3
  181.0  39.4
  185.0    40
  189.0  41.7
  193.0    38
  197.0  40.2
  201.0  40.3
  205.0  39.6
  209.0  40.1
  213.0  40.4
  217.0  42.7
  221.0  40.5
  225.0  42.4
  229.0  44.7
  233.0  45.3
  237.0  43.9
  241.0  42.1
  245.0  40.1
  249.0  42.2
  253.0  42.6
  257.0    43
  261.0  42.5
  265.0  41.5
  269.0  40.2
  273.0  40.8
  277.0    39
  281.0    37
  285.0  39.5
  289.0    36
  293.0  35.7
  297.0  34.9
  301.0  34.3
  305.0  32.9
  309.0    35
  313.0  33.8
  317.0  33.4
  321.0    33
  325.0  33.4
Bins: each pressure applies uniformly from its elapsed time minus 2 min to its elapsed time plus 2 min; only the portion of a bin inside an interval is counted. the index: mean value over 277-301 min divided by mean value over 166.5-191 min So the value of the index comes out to 0.9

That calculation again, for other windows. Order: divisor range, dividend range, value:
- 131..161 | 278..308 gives 0.93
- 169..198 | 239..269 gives 1.05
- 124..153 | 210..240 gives 1.12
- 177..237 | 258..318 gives 0.91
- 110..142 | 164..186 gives 1.06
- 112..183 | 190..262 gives 1.08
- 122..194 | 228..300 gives 1.04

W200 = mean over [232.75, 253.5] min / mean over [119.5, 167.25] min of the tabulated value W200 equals 1.10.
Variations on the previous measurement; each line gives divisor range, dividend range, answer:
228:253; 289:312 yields 0.81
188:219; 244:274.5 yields 1.03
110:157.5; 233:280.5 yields 1.09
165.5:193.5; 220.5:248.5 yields 1.08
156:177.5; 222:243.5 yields 1.10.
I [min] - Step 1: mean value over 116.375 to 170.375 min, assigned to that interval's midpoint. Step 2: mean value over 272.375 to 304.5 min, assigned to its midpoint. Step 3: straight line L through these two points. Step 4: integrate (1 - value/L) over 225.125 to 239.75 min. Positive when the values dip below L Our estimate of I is -2.64 min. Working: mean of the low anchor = 38.5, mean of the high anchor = 36.8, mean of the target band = 44.2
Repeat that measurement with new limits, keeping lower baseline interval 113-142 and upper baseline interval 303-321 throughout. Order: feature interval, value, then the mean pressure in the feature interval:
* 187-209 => -2.5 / 40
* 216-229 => -2.5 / 42.2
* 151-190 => -3.7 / 39.9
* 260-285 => -4.0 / 40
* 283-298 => -1.1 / 36.6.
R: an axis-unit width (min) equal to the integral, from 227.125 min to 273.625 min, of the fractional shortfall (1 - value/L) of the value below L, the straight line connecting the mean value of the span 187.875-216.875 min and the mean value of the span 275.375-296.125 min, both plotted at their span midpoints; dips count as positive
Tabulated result -4.8 min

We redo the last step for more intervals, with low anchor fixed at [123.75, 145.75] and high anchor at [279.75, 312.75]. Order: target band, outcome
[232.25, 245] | -2.40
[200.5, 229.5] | -3.74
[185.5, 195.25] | -0.81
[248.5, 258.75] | -1.88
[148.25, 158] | -0.65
